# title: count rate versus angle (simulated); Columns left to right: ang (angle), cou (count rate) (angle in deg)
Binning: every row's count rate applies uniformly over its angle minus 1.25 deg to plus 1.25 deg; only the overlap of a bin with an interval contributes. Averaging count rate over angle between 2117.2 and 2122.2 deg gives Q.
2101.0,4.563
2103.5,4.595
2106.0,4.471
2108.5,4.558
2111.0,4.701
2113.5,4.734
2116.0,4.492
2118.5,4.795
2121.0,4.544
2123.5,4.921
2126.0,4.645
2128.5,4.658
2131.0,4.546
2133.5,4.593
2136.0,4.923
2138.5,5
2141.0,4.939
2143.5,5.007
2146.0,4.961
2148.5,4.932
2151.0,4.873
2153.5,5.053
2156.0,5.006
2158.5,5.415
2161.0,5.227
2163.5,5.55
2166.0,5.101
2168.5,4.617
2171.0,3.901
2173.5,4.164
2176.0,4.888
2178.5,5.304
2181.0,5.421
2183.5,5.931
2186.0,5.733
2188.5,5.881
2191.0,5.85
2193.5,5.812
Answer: 4.67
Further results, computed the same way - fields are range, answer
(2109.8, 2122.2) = 4.65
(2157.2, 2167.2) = 5.32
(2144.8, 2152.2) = 4.92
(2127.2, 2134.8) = 4.6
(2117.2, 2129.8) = 4.71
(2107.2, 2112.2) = 4.63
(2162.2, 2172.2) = 4.8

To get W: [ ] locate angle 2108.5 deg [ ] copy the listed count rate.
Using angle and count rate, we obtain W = 4.558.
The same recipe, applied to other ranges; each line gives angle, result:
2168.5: 4.617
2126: 4.645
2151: 4.873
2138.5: 5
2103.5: 4.595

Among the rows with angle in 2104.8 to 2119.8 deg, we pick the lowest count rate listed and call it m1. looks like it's 4.471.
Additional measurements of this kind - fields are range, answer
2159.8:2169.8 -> 4.617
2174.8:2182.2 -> 4.888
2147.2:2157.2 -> 4.873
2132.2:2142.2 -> 4.593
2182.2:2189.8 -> 5.733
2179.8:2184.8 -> 5.421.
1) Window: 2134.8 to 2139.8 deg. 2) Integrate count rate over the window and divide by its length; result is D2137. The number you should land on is 4.96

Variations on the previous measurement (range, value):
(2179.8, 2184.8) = 5.68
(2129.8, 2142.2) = 4.8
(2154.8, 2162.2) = 5.22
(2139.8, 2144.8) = 4.97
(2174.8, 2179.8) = 5.1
